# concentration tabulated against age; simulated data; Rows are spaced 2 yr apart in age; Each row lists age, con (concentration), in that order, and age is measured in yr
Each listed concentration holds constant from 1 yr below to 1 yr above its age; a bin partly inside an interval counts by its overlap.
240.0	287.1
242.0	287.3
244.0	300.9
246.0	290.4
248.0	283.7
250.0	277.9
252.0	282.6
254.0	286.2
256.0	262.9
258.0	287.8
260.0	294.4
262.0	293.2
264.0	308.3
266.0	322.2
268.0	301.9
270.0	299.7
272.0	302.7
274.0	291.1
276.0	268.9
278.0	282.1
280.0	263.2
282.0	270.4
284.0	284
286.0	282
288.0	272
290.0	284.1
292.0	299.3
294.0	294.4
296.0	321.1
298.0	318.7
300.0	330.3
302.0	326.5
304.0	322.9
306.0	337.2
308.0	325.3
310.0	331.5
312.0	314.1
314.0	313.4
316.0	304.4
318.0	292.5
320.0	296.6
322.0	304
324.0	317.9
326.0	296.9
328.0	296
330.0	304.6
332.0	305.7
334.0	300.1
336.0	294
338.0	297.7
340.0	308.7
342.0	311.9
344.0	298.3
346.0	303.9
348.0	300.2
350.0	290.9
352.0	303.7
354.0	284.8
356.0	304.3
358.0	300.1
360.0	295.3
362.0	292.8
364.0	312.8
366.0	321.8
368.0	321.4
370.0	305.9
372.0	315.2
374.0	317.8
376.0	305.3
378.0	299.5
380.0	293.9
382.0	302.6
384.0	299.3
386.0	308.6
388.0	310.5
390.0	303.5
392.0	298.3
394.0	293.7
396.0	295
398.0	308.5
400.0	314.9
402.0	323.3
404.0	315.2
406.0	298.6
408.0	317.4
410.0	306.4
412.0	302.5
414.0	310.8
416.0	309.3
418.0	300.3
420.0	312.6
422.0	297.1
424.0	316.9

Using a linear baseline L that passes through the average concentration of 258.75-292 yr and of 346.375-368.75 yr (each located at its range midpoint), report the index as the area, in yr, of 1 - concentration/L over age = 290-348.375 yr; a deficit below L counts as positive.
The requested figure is -2.5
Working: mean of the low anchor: 289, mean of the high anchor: 302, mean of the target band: 309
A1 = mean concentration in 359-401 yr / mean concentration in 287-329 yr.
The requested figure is 0.99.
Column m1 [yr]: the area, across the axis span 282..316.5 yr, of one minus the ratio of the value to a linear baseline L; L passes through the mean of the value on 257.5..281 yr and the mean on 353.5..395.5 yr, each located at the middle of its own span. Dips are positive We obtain -1.4 yr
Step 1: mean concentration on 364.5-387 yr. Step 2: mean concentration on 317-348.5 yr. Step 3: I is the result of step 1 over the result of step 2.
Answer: 1.0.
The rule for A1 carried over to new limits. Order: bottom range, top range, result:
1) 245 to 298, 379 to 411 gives 1.06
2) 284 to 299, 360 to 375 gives 1.06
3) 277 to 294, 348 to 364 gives 1.06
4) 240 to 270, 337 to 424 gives 1.05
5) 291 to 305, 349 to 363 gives 0.94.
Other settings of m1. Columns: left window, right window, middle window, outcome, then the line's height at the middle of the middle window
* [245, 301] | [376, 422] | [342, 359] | 0.05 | 300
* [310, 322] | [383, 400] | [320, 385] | 0.32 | 305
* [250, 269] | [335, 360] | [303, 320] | -1.13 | 297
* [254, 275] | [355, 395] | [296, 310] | -1.29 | 299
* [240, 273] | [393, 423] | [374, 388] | 0.05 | 304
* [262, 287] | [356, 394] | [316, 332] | -0.22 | 298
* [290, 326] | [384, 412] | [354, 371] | 0.21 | 309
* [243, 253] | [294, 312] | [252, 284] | 1.25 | 301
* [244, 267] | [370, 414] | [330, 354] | -0.03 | 300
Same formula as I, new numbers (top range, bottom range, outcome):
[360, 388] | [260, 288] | 1.06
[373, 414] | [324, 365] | 1.02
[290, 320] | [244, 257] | 1.12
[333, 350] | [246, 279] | 1.04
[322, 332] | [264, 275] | 1.00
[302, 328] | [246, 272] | 1.07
